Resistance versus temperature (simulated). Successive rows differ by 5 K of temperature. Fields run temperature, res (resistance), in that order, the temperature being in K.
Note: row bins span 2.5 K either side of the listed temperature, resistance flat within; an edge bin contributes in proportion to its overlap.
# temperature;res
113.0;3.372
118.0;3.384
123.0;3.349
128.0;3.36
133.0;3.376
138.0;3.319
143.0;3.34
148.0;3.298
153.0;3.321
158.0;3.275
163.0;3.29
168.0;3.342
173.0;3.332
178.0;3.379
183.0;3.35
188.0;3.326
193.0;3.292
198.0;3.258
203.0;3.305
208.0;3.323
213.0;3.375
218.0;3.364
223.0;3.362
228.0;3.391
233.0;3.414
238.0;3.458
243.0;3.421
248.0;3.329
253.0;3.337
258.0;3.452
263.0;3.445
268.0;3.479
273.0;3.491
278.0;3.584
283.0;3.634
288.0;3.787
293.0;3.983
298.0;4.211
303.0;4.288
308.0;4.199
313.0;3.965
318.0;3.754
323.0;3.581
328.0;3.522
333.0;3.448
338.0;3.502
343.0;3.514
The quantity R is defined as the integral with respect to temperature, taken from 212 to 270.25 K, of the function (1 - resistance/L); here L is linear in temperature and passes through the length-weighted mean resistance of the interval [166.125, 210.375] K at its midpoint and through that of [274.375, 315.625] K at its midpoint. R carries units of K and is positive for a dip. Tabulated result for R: 3.6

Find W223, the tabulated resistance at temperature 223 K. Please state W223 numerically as 3.362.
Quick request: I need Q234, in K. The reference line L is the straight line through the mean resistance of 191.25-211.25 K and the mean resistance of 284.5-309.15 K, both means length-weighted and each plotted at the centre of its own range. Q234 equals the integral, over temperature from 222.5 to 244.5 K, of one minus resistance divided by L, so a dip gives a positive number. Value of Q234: 0.9 K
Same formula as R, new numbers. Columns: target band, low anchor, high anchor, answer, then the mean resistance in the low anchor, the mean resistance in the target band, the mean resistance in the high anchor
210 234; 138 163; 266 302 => 1.2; 3.31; 3.38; 3.76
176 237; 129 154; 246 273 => 0.6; 3.33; 3.35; 3.42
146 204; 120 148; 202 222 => 0.5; 3.34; 3.31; 3.35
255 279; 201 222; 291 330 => 1.3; 3.34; 3.48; 3.94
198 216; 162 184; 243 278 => 0.3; 3.34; 3.32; 3.43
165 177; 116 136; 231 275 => 0.2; 3.37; 3.34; 3.42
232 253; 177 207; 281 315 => 1.4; 3.32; 3.4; 4.02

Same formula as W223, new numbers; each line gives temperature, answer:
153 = 3.321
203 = 3.305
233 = 3.414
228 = 3.391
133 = 3.376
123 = 3.349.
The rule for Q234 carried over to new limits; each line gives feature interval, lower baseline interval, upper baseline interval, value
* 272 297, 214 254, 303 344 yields -1.11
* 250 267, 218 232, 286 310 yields 1.35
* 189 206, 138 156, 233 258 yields 0.34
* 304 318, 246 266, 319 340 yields -2.20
